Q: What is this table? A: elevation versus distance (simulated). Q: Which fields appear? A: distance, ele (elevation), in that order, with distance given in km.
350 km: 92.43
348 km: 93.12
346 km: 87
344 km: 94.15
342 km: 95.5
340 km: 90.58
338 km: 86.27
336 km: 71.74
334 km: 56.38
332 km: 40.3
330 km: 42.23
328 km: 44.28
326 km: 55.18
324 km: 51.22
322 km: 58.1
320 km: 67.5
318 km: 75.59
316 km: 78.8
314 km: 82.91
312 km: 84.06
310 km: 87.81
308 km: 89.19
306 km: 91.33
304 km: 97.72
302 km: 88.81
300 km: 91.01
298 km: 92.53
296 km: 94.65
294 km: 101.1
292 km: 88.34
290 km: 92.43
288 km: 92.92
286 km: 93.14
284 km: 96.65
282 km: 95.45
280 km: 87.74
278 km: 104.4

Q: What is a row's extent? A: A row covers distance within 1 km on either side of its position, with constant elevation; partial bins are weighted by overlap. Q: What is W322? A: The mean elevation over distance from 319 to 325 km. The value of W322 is 58.9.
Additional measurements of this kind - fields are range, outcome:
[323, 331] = 48.2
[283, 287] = 94.9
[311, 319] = 80.3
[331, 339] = 63.7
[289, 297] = 94.1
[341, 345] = 94.8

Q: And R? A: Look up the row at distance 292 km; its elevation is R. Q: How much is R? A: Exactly 88.34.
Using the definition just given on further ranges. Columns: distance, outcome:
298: 92.53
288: 92.92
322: 58.1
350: 92.43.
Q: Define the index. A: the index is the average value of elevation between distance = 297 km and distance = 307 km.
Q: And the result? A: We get 92.3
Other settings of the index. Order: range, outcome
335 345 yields 87.6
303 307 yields 94.5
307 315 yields 86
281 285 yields 96.1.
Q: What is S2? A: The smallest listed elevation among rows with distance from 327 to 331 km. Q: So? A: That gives 42.23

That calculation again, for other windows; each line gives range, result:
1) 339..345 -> 90.58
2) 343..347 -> 87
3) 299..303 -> 88.81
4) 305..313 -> 84.06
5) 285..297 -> 88.34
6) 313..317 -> 78.8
